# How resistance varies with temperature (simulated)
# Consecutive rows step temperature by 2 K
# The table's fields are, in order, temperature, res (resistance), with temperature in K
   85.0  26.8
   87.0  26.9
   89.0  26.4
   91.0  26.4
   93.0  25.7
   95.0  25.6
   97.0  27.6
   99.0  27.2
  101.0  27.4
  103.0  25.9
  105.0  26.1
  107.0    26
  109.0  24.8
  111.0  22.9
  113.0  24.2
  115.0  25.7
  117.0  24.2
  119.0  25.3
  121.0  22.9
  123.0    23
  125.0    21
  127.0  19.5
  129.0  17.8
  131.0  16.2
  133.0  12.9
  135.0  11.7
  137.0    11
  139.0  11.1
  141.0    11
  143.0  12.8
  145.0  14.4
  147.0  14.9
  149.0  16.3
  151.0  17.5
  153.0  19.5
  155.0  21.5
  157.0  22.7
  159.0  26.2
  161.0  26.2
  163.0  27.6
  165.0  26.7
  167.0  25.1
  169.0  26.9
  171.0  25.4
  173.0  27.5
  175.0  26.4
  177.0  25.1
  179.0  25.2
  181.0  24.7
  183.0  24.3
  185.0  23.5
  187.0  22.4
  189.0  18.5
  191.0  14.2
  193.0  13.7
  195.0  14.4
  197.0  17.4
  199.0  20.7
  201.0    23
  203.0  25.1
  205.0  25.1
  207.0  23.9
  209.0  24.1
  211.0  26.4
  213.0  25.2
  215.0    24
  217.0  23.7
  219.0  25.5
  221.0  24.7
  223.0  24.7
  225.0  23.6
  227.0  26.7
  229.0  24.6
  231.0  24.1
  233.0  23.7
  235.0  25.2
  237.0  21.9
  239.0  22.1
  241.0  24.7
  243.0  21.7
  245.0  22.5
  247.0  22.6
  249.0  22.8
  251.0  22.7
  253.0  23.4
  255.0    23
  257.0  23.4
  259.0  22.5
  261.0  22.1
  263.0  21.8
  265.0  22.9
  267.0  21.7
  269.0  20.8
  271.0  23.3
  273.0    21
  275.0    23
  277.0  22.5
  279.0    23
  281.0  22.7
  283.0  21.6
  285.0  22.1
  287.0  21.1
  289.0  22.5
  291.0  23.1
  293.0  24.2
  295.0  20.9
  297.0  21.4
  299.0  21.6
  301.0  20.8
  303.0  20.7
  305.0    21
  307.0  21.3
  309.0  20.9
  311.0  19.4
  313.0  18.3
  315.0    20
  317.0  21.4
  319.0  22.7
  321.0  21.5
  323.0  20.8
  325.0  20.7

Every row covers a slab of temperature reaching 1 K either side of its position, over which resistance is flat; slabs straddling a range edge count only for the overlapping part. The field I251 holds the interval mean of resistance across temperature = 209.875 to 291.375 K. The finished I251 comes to 23.2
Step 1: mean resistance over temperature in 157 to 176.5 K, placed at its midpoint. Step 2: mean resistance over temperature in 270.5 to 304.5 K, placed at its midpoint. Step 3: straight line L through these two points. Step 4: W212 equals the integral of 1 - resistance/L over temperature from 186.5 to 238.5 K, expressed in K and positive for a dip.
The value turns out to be 4.3 K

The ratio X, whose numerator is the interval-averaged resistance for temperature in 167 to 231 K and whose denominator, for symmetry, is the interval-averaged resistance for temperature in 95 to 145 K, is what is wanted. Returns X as 1.12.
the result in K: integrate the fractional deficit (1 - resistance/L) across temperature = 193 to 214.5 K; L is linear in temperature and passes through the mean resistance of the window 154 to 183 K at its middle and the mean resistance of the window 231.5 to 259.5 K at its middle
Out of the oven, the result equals 1.92 K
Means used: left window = 25.5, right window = 23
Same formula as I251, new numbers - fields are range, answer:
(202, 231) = 24.8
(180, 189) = 23.1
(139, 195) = 21.2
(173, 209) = 21.9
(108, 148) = 18.4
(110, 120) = 24.5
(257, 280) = 22.3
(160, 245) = 23.5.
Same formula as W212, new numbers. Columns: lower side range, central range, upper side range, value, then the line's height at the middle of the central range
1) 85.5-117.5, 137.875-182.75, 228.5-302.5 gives 5.5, 24.7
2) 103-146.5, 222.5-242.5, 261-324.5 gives -3.1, 20.8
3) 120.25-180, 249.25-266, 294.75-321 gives -1.7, 20.6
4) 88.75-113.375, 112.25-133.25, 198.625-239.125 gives 3.4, 25.6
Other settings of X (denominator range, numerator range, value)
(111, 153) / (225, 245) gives 1.33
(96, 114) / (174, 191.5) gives 0.89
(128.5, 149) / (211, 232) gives 1.85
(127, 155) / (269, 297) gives 1.50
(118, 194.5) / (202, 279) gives 1.16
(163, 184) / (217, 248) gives 0.92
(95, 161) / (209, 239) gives 1.19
